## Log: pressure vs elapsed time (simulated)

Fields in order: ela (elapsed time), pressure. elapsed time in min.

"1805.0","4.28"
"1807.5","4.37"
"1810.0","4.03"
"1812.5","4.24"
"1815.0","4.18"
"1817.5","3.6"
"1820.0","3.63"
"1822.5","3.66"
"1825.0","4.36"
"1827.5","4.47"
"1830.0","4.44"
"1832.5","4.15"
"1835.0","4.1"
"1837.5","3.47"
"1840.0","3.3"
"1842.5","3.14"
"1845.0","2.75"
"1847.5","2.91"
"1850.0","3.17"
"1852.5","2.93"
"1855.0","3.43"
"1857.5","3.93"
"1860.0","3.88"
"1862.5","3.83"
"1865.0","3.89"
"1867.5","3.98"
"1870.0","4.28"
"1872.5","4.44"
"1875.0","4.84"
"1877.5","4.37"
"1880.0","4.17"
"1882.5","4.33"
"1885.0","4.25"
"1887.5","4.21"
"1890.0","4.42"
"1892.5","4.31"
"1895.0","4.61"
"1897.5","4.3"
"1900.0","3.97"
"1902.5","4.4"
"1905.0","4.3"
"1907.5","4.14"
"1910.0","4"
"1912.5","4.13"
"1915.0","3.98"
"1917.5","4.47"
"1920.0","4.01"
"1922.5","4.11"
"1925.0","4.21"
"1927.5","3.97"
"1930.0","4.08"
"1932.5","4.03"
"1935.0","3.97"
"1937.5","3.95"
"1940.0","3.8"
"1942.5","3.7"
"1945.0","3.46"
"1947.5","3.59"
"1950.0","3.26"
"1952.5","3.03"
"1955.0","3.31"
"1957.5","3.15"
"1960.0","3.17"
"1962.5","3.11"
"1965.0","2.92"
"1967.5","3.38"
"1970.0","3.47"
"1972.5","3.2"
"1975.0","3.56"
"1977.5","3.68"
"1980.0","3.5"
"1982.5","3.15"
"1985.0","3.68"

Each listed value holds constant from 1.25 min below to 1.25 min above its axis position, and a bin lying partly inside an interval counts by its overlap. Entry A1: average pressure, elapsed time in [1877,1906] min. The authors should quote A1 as 4.3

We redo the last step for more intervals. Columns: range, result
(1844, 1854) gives 2.96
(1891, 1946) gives 4.09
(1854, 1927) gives 4.18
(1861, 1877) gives 4.21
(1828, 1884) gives 3.82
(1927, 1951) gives 3.78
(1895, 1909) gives 4.25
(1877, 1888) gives 4.26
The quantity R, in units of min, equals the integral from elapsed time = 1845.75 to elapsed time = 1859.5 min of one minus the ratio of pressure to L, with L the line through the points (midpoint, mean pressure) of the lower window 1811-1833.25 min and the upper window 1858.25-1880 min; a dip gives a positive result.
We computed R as 2.8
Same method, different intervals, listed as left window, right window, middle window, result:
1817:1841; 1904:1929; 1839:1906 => 1.6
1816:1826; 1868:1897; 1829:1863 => 4.3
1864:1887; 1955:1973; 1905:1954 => -3.6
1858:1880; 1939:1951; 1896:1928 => -2.8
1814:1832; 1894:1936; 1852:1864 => 1.3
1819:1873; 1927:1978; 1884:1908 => -4.5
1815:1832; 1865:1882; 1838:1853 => 4.0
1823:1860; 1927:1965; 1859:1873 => -1.7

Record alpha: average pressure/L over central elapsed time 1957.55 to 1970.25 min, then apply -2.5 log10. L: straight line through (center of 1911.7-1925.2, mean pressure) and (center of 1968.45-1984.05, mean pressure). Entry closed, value 0.13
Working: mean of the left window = 4.15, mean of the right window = 3.43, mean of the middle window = 3.18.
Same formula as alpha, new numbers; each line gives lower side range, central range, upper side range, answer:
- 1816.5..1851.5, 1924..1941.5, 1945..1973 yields -0.20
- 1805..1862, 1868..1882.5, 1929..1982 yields -0.20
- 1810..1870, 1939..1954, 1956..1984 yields -0.03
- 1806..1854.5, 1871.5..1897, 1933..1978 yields -0.22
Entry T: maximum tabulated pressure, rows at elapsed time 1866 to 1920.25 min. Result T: 4.84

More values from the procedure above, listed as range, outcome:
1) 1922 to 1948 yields 4.21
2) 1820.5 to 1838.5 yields 4.47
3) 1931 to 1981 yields 4.03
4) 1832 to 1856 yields 4.15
